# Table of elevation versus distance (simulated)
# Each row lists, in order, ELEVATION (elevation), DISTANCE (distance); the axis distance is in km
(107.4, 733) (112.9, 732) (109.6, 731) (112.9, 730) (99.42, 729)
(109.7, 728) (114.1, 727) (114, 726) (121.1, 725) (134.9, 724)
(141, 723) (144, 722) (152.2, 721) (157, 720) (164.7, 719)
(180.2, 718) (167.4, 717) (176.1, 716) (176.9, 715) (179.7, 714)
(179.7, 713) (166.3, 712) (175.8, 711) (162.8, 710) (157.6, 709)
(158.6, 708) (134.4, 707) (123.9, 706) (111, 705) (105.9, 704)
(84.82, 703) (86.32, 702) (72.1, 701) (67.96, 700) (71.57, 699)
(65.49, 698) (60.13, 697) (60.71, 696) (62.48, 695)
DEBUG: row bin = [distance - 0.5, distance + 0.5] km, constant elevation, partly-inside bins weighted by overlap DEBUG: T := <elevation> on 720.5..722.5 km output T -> 148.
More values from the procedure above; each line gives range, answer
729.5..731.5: 111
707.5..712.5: 164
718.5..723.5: 152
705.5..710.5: 147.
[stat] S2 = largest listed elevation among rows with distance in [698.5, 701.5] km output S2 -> 72.1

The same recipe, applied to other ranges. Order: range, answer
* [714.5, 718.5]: 180.2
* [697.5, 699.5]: 71.57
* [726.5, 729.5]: 114.1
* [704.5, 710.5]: 162.8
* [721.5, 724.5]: 144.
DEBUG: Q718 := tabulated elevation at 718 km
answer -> 180.2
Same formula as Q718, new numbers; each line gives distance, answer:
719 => 164.7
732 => 112.9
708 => 158.6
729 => 99.42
